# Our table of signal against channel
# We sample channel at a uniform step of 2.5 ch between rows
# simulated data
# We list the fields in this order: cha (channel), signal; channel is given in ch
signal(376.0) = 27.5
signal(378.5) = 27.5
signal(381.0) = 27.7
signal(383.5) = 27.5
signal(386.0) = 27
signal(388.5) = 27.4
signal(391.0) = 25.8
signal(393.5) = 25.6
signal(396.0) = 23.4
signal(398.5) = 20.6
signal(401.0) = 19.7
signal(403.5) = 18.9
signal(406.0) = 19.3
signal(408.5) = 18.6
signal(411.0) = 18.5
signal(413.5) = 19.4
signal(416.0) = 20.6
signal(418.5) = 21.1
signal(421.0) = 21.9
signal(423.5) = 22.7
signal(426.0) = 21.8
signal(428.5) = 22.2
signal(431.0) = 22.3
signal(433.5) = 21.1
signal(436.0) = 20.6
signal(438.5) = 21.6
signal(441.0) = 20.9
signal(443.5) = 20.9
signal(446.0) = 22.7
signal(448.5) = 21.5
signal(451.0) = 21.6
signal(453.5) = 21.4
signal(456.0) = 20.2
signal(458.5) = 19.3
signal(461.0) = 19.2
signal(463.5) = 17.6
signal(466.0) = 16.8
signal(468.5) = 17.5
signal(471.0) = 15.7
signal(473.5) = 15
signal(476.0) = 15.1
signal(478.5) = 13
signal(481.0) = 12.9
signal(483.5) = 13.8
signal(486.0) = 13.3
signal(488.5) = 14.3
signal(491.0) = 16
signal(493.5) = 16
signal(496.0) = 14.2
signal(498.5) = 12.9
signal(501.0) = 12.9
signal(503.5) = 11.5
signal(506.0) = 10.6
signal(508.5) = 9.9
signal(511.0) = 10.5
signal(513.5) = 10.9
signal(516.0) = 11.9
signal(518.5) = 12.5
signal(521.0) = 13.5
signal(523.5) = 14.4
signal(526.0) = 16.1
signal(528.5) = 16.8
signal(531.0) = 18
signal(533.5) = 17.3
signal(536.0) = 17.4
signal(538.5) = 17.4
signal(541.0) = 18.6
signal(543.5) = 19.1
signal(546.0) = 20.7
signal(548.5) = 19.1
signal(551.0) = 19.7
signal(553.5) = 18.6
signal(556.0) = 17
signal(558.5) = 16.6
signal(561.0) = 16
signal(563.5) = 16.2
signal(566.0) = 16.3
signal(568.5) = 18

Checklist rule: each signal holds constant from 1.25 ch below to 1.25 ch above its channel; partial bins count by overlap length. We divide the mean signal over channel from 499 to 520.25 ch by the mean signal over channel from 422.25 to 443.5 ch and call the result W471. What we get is 0.5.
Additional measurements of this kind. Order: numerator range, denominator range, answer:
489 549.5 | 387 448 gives 0.69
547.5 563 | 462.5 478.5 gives 1.11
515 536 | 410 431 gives 0.72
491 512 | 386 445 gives 0.58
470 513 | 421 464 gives 0.63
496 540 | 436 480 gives 0.73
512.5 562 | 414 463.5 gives 0.79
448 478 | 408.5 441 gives 0.86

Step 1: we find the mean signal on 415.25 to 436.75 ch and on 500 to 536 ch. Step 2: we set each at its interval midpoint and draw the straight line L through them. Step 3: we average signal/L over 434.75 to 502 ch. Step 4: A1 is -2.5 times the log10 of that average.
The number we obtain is 0.04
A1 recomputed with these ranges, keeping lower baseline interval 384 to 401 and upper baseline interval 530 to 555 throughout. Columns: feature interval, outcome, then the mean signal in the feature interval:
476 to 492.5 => 0.44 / 14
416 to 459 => 0.07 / 21.4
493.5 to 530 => 0.46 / 12.9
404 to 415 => 0.25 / 19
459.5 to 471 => 0.23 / 17.6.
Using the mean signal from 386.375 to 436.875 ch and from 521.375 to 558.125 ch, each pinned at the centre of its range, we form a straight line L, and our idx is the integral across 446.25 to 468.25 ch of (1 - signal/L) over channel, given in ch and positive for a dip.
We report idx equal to 0.6 ch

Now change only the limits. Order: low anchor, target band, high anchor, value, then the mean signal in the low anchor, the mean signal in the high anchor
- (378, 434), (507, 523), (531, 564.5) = 6.2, 22.6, 18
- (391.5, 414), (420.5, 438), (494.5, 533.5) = -2.7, 20.7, 13.3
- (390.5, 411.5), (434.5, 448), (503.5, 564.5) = -1.3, 21.1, 15.7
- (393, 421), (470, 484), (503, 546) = 2.3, 20.4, 14.7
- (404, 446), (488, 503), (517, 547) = 3.2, 20.9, 16.7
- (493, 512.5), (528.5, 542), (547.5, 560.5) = -1.5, 12.2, 18.1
